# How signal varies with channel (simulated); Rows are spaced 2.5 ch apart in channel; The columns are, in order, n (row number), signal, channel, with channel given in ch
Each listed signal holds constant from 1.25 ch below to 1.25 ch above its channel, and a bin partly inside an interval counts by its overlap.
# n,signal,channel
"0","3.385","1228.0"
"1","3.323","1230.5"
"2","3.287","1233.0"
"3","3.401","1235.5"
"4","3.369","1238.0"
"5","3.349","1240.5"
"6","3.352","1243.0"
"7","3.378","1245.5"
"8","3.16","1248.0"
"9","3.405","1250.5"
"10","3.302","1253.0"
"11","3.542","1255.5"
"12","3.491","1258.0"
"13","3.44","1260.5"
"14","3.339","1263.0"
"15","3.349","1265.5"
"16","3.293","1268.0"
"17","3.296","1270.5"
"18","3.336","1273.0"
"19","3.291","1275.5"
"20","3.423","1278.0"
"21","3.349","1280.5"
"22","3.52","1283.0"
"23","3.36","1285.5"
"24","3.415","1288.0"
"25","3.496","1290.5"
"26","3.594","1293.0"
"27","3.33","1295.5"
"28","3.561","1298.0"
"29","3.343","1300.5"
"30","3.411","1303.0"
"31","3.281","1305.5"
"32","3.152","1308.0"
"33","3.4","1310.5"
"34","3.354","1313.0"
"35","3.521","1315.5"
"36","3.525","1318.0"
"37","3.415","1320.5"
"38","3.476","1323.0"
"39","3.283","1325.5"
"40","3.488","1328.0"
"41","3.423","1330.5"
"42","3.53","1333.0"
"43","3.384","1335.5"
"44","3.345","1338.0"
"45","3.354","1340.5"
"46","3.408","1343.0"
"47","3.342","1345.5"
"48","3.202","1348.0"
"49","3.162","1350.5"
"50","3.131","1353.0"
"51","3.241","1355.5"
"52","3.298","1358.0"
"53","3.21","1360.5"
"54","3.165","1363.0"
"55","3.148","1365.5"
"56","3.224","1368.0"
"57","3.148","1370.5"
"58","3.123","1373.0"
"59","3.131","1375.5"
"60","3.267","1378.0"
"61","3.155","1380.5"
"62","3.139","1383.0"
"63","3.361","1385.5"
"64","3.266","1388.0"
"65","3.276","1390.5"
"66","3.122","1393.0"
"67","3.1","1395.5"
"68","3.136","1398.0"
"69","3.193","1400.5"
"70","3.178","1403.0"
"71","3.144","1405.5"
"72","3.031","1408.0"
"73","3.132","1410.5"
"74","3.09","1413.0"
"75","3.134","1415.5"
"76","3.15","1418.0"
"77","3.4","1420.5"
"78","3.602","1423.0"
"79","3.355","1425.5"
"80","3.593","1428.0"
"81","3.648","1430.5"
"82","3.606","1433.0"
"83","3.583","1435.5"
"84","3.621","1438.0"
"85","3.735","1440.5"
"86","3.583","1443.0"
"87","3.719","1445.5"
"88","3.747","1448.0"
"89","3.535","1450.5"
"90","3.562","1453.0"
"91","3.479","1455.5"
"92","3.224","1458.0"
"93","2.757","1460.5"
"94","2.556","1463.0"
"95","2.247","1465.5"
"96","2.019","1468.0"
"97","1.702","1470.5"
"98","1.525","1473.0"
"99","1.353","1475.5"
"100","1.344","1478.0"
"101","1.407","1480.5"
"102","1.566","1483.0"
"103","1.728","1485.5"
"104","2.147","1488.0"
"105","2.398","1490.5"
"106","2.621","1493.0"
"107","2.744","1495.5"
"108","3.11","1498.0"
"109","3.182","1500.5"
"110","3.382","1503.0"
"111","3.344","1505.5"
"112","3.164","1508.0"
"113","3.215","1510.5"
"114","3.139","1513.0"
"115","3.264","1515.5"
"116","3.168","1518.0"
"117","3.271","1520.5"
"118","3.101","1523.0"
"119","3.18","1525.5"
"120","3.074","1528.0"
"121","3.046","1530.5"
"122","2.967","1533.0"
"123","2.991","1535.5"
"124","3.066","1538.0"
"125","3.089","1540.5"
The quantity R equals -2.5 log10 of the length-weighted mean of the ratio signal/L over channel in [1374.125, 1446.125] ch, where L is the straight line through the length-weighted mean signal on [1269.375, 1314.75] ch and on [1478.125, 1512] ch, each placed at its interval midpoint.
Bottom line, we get -0.14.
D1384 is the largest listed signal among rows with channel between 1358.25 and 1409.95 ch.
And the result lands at 3.361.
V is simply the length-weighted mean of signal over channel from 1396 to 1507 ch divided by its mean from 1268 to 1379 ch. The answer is 0.87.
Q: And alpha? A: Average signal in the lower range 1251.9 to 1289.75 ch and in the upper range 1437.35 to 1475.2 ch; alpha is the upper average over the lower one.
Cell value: 0.9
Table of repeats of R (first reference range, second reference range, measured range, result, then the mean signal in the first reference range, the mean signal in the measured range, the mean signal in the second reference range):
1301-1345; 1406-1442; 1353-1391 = 0.06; 3.4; 3.21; 3.4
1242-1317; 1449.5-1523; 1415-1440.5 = -0.22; 3.38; 3.49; 2.63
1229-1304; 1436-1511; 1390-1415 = -0.07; 3.38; 3.14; 2.73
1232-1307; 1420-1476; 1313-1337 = -0.05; 3.38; 3.44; 3.11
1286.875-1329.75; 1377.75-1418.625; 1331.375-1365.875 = 0.01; 3.41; 3.28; 3.17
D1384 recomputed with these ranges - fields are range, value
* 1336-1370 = 3.408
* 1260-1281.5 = 3.44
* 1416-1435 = 3.648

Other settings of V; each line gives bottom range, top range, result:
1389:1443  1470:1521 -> 0.75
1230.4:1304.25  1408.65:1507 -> 0.85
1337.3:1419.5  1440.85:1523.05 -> 0.86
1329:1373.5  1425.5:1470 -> 1.00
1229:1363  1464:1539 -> 0.78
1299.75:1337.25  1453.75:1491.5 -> 0.62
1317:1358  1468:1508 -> 0.67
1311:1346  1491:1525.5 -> 0.91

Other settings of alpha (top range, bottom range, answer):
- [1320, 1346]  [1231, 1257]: 1.02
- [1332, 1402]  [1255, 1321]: 0.95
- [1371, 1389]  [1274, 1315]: 0.94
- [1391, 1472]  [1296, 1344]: 0.94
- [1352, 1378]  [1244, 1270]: 0.95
